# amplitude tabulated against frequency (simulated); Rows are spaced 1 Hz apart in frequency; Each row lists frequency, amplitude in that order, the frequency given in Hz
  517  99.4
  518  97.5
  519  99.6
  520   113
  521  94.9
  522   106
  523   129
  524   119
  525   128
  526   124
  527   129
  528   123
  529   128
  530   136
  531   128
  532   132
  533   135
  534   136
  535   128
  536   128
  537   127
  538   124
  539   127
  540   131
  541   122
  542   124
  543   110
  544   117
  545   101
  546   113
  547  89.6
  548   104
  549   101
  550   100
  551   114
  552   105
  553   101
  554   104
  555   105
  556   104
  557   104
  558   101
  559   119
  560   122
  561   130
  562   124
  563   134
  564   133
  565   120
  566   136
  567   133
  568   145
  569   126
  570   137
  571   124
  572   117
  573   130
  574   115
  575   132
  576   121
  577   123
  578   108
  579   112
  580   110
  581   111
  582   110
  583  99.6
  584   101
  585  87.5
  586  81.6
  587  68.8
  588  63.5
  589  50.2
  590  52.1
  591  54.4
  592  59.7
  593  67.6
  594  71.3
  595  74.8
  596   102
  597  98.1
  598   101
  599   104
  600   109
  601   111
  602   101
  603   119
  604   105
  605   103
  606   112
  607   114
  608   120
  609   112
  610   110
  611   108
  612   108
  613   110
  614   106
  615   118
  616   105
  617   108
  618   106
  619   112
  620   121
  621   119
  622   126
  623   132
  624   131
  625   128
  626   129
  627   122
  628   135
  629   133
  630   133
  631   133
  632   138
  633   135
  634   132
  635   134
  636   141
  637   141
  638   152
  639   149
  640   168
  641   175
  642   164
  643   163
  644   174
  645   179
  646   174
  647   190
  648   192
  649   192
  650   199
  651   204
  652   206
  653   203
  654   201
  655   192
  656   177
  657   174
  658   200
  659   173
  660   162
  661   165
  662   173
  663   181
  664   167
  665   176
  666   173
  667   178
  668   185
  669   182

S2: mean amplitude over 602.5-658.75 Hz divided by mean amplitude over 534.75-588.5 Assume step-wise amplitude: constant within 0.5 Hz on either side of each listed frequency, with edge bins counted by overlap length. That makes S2 1.3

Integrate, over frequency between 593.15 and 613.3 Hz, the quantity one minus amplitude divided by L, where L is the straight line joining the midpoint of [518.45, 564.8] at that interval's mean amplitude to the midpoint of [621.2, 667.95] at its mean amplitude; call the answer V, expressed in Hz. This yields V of 5.7 Hz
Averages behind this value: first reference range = 118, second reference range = 163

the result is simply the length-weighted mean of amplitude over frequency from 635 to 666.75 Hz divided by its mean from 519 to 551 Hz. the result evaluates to 1.5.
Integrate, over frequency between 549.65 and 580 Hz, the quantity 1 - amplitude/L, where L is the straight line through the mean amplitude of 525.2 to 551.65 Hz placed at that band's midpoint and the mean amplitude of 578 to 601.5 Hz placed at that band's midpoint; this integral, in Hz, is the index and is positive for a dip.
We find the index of -4.82 Hz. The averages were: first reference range 120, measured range 119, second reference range 87.4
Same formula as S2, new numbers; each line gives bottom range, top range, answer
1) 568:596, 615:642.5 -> 1.36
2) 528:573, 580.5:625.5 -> 0.83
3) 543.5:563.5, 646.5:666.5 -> 1.69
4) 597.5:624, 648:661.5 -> 1.68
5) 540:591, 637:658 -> 1.65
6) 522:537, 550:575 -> 0.94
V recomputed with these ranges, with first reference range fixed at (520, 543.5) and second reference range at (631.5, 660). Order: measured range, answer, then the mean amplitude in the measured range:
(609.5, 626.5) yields 4.7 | 116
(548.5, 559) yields 2.3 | 105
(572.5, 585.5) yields 2.9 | 112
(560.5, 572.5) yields 0.8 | 130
